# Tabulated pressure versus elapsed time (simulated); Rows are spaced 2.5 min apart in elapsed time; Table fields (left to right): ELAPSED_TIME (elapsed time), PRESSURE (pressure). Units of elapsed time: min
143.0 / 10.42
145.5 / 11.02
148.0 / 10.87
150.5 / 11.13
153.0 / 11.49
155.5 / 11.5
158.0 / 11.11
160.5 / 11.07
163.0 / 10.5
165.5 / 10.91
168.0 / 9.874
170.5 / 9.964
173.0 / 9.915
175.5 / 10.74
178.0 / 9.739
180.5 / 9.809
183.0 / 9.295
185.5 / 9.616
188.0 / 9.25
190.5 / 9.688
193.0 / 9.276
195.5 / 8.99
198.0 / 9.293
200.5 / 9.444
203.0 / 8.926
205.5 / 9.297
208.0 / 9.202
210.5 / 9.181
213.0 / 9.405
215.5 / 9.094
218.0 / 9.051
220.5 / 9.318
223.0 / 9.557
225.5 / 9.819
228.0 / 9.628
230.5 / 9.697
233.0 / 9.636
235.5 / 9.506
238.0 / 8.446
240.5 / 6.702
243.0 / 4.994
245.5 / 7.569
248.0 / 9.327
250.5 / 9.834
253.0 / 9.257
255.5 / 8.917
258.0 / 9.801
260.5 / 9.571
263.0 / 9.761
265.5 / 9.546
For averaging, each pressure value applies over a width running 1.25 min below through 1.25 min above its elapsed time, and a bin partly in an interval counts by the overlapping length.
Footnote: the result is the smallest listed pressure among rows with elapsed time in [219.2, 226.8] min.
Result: 9.318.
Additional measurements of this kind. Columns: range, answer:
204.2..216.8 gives 9.094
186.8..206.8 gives 8.926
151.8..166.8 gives 10.5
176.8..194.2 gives 9.25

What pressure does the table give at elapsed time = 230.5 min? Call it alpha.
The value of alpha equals 9.697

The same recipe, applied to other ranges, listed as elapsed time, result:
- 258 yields 9.801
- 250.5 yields 9.834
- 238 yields 8.446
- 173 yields 9.915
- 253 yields 9.257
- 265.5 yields 9.546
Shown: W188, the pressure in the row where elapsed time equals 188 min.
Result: 9.25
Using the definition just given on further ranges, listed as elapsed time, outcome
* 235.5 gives 9.506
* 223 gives 9.557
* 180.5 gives 9.809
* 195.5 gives 8.99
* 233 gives 9.636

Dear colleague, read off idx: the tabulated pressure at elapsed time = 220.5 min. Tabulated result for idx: 9.318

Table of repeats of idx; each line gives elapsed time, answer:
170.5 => 9.964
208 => 9.202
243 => 4.994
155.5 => 11.5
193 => 9.276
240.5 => 6.702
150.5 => 11.13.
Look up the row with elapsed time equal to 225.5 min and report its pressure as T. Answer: 9.819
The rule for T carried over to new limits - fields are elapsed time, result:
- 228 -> 9.628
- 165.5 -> 10.91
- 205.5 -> 9.297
